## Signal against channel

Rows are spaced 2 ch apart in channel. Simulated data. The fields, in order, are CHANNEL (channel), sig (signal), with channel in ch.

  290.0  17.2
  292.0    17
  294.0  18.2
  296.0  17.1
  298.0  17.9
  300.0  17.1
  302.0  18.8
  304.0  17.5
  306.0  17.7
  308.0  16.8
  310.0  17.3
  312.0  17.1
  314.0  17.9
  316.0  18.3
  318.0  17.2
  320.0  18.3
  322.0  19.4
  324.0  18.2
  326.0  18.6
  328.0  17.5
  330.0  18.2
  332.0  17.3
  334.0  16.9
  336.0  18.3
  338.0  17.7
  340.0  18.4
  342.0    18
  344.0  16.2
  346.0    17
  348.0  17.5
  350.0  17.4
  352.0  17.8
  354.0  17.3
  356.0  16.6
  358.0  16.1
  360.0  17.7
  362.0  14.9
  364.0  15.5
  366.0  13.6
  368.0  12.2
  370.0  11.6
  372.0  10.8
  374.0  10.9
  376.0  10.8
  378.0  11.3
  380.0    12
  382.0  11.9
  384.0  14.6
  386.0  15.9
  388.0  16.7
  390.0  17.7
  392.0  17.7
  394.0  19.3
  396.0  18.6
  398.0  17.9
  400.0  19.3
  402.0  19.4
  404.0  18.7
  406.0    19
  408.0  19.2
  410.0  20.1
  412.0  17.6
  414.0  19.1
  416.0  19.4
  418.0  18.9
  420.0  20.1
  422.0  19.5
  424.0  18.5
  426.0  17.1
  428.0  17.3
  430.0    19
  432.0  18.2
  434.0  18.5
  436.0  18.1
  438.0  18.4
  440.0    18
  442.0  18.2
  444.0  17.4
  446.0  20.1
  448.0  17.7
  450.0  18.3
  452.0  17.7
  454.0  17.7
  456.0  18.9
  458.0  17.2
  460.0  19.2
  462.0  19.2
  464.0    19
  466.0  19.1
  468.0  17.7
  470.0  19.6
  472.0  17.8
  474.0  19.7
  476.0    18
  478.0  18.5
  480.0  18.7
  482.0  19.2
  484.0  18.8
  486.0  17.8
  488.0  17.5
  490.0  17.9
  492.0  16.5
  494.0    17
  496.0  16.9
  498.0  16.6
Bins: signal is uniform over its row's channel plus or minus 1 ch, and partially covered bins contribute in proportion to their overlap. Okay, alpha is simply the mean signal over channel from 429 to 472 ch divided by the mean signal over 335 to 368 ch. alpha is 1.1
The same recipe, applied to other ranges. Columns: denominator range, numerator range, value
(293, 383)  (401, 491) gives 1.14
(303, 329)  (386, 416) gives 1.04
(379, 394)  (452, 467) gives 1.20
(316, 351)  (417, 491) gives 1.04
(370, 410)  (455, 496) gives 1.15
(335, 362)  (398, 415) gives 1.10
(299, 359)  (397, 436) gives 1.07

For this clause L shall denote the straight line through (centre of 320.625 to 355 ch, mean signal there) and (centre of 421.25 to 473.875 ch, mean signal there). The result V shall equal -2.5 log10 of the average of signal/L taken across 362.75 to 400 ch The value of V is 0.23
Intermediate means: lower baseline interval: 17.8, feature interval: 14.5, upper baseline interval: 18.4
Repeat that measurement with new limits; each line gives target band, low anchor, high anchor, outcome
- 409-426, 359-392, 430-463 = -0.158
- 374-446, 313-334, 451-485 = 0.055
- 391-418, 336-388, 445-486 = -0.146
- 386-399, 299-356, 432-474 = 0.015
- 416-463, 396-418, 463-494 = 0.015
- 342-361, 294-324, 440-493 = 0.050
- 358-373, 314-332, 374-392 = 0.095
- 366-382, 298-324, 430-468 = 0.486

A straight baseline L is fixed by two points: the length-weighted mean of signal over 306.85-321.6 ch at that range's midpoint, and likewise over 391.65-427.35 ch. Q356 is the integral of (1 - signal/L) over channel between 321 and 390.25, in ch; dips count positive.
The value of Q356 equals 9.04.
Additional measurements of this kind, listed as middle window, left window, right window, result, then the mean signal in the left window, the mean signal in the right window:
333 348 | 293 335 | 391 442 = 0.4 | 17.8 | 18.7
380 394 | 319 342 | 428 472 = 1.9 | 18.1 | 18.4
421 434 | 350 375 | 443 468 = -0.7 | 14.7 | 18.4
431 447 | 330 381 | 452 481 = -0.5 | 15.4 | 18.6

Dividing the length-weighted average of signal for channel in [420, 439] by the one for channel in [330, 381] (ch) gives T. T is 1.19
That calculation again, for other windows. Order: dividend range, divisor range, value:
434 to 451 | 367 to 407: 1.19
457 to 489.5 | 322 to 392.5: 1.18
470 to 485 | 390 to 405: 1.01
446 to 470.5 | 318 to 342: 1.03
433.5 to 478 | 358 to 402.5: 1.23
